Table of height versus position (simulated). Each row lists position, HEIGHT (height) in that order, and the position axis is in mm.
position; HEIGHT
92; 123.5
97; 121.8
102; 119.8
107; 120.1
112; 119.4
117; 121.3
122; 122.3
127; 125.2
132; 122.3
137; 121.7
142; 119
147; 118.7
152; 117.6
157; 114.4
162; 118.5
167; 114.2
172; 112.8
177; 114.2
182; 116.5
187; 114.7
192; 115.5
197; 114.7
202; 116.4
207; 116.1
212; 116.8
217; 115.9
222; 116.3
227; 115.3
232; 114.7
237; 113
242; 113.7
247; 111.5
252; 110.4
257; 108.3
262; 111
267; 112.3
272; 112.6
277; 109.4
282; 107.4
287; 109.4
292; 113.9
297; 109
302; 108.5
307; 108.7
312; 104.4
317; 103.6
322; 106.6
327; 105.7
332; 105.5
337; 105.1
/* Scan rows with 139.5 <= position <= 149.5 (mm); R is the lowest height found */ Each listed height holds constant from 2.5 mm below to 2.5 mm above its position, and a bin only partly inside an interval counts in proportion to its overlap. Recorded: 118.7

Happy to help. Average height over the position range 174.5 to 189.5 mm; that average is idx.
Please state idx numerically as 115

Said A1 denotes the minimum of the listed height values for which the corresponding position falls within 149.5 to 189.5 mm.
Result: 112.8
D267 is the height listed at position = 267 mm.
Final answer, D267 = 112.3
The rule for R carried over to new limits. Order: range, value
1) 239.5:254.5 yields 110.4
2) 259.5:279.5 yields 109.4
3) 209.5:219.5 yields 115.9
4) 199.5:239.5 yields 113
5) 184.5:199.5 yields 114.7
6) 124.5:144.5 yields 119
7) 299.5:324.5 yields 103.6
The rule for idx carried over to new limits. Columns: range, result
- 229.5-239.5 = 114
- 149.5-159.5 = 116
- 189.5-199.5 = 115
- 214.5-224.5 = 116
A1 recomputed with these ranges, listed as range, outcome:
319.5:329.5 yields 105.7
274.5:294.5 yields 107.4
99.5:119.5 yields 119.4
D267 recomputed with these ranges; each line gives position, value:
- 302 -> 108.5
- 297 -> 109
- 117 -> 121.3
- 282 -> 107.4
